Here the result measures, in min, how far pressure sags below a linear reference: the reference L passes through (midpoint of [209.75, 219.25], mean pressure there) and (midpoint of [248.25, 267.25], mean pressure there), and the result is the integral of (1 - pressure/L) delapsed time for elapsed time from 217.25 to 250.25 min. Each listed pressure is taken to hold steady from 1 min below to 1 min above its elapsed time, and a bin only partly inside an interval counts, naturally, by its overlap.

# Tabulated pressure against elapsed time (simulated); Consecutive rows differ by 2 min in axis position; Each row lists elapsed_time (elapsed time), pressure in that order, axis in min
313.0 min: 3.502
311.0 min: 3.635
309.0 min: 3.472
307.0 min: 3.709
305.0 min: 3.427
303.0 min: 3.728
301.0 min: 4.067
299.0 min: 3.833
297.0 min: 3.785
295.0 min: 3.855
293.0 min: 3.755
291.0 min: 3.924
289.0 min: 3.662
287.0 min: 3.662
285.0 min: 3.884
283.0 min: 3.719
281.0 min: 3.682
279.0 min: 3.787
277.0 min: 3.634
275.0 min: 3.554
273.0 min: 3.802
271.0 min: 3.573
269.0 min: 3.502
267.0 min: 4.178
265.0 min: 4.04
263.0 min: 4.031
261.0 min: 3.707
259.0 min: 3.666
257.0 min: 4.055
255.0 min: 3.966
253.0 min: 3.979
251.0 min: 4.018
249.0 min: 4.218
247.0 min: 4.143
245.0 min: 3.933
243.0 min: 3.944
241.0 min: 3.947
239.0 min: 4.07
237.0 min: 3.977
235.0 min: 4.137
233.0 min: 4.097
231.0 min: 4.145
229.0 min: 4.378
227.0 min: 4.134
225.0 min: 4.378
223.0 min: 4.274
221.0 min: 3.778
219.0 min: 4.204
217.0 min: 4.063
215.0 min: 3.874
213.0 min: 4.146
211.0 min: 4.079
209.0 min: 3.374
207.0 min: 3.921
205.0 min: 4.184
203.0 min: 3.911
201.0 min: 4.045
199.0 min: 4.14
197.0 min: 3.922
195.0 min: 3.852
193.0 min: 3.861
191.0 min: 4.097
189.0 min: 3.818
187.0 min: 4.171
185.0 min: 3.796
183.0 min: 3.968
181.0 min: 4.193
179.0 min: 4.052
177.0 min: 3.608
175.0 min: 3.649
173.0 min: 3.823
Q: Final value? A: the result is -0.78 min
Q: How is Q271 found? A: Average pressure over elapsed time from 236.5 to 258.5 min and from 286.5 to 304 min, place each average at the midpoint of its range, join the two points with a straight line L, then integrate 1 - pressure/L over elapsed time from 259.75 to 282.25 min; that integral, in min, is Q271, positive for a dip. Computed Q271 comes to 0.8 min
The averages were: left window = 4.02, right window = 3.81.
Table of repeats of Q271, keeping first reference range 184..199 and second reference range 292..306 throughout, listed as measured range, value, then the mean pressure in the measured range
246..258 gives -0.7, 4.06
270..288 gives 0.5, 3.7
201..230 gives -1.1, 4.05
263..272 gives 0.0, 3.85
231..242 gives -0.5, 4.05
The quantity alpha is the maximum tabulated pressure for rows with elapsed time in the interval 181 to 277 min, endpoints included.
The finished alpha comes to 4.378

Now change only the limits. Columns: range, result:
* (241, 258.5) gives 4.218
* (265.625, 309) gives 4.178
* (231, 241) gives 4.145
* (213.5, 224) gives 4.274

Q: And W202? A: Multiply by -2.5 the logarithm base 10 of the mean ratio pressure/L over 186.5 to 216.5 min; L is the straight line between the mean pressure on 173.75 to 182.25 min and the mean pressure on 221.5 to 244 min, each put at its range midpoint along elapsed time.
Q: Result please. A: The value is 0.01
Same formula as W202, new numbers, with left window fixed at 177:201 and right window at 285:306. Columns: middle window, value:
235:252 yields -0.05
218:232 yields -0.07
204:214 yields 0.00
